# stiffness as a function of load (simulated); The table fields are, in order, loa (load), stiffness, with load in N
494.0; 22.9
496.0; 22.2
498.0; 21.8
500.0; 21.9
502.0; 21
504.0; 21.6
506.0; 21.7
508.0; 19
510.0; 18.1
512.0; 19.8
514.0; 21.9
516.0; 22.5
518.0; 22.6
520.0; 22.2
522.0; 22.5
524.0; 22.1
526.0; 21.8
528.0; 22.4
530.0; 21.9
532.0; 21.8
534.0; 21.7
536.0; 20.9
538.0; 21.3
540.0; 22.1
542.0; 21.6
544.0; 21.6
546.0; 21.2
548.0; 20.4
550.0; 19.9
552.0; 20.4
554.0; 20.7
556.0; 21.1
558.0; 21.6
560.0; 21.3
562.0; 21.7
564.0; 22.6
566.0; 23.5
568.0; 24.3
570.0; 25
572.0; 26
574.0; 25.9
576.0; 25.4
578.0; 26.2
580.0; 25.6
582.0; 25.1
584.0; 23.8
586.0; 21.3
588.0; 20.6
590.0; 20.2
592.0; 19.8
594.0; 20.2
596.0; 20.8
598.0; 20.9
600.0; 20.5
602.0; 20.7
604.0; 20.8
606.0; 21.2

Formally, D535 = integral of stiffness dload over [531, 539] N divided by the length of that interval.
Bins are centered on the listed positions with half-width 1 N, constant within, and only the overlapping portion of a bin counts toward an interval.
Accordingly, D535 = 21.4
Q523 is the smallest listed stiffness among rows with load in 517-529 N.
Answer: 21.8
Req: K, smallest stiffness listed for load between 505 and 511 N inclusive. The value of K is 18.1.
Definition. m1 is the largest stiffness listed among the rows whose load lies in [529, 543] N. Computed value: 22.1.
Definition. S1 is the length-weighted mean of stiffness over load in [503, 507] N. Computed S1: 21.6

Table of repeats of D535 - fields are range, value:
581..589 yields 22.7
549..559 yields 20.7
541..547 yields 21.5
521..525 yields 22.3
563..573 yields 24.3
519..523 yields 22.4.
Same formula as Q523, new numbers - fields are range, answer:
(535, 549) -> 20.4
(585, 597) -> 19.8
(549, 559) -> 19.9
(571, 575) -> 25.9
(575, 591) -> 20.2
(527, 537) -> 20.9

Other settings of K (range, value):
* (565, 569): 23.5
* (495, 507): 21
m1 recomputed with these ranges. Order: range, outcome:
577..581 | 26.2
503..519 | 22.6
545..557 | 21.2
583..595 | 23.8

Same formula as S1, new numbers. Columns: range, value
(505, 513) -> 19.7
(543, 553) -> 20.7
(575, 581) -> 25.7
